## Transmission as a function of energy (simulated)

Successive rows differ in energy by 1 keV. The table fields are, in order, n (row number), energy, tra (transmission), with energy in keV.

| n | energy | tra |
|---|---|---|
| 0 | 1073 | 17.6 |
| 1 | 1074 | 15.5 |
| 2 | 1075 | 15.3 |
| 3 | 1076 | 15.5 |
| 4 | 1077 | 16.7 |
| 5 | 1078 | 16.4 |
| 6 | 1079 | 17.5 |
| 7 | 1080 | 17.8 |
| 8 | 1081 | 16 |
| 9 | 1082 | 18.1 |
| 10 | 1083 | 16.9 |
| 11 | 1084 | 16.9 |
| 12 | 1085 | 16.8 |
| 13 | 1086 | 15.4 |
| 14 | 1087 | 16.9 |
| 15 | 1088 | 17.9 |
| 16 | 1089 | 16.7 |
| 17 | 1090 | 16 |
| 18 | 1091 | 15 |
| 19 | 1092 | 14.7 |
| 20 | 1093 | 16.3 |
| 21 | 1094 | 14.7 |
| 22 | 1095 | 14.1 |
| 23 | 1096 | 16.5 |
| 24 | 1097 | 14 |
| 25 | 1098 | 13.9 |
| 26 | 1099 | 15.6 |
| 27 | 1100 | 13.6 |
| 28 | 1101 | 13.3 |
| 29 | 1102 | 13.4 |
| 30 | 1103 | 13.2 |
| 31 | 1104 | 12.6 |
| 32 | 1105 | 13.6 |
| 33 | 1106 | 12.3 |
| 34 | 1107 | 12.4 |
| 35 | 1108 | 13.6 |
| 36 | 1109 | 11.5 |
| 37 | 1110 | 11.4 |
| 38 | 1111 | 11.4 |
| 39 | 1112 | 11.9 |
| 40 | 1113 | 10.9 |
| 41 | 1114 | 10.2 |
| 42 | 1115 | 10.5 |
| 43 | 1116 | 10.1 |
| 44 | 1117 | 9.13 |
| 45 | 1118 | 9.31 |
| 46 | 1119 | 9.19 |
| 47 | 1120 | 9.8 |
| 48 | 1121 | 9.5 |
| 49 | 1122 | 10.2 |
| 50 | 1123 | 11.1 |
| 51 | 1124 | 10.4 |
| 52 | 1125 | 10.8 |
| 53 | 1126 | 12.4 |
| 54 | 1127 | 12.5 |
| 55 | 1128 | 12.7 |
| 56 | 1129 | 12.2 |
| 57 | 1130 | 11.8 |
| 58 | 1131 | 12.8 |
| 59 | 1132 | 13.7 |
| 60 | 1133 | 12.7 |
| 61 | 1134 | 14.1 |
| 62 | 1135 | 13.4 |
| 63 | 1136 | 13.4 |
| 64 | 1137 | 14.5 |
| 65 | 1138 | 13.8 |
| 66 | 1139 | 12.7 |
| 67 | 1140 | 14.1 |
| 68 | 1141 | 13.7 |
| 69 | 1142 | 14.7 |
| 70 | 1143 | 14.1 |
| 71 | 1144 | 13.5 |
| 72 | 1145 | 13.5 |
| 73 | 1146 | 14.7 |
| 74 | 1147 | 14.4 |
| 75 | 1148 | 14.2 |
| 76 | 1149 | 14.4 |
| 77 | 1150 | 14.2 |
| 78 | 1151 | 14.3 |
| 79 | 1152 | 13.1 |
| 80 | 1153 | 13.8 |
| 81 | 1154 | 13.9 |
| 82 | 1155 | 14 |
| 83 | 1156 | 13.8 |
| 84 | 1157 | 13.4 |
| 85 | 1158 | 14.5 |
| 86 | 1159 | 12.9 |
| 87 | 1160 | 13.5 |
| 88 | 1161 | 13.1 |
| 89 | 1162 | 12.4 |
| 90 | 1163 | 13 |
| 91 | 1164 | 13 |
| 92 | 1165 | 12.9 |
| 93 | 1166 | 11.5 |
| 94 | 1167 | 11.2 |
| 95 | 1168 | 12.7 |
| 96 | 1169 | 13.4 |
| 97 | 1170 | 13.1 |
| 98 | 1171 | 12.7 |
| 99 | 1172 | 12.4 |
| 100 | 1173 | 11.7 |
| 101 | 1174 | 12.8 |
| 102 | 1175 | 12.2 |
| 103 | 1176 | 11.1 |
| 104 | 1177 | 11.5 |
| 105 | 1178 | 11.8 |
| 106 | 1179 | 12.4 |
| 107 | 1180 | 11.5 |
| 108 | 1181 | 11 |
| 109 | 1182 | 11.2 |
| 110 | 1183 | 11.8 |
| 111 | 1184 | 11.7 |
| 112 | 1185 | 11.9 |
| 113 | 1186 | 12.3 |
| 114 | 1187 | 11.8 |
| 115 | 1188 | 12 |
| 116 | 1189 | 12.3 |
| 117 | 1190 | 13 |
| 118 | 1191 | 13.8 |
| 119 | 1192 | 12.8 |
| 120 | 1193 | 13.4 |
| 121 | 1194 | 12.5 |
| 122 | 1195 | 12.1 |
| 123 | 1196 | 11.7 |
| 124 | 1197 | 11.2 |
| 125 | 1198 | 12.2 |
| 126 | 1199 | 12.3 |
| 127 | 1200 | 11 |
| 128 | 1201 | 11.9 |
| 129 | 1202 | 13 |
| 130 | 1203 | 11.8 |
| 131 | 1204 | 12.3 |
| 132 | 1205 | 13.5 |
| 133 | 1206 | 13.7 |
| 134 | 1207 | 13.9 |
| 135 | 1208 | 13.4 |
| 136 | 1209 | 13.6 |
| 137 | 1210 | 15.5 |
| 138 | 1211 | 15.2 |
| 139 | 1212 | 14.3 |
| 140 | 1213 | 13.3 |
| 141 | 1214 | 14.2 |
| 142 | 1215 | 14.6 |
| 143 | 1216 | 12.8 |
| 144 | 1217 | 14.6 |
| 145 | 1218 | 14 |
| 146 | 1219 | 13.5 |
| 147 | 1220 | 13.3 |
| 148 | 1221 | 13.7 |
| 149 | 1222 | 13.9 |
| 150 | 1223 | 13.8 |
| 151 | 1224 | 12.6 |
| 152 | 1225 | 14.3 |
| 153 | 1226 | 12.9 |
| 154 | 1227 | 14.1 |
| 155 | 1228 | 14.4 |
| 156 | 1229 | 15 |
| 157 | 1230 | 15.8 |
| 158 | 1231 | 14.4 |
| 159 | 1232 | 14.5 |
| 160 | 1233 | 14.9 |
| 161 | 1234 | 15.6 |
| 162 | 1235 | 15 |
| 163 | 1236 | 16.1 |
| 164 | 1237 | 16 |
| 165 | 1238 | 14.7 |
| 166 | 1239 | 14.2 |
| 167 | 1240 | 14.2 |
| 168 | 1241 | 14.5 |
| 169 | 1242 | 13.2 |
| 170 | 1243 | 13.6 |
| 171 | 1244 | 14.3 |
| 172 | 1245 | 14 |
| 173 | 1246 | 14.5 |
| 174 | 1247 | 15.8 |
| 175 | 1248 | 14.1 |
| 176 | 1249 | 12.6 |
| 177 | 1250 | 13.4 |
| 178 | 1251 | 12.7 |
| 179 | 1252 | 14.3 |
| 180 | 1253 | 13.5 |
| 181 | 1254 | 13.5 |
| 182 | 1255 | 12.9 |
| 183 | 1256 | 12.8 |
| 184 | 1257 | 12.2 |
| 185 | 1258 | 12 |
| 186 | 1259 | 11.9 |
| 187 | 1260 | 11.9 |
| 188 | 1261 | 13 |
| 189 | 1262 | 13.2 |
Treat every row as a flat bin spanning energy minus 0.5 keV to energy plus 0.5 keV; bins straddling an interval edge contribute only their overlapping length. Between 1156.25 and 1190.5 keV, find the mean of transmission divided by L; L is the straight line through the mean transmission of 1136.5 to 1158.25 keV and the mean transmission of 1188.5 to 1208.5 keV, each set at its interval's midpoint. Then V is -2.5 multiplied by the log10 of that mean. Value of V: 0.08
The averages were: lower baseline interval 14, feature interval 12.4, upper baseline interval 12.6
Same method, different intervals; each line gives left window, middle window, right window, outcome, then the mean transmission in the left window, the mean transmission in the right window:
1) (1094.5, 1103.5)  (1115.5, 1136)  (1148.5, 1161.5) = 0.22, 14.2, 13.8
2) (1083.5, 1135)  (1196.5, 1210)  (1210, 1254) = 0.10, 13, 14.2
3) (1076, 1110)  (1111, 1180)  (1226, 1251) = 0.19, 15.1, 14.5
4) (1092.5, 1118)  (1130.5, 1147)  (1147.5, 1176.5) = -0.06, 12.7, 13.1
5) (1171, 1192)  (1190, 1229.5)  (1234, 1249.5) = -0.01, 12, 14.5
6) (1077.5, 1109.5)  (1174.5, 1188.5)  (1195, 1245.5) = 0.21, 15.1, 13.8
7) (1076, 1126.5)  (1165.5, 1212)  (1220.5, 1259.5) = 0.12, 13.6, 14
